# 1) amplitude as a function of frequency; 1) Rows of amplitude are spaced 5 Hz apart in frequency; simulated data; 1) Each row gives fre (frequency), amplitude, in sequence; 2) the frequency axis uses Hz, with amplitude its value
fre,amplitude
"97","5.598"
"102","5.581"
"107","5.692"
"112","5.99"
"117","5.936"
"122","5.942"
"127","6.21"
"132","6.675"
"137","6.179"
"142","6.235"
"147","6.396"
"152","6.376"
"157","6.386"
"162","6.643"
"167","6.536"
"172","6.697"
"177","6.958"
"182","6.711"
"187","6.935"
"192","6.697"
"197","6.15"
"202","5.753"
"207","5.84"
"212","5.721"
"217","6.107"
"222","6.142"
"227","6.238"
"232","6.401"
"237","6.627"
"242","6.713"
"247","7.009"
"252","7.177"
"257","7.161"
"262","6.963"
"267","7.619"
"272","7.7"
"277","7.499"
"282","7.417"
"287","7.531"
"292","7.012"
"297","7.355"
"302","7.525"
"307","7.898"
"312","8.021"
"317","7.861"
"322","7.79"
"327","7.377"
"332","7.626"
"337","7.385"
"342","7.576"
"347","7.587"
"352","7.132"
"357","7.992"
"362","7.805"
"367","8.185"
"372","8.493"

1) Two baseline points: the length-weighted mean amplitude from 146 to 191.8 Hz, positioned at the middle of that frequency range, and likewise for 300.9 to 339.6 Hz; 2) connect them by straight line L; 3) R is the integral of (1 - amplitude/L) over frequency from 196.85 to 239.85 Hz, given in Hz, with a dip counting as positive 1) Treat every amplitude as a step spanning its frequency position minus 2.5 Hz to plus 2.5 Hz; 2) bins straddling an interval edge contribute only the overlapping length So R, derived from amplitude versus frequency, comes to 5.37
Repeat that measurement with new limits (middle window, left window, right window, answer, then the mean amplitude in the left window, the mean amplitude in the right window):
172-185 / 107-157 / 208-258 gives -1.0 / 6.2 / 6.49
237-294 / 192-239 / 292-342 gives -3.1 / 6.13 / 7.61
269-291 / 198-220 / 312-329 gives -1.4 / 5.88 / 7.74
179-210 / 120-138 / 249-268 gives 1.8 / 6.27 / 7.19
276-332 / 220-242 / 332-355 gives -3.9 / 6.4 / 7.45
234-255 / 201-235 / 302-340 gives -1.3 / 6.05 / 7.69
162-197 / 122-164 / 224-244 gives -1.6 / 6.36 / 6.48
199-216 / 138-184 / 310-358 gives 2.5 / 6.53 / 7.62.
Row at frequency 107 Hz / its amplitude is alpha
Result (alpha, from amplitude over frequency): 5.692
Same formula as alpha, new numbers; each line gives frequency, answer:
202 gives 5.753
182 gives 6.711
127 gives 6.21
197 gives 6.15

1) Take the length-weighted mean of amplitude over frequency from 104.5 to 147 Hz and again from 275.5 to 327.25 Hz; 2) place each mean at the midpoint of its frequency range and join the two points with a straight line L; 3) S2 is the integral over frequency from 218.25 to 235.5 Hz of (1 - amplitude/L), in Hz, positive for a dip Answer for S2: 1.72 Hz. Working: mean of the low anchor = 6.12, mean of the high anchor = 7.58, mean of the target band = 6.27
